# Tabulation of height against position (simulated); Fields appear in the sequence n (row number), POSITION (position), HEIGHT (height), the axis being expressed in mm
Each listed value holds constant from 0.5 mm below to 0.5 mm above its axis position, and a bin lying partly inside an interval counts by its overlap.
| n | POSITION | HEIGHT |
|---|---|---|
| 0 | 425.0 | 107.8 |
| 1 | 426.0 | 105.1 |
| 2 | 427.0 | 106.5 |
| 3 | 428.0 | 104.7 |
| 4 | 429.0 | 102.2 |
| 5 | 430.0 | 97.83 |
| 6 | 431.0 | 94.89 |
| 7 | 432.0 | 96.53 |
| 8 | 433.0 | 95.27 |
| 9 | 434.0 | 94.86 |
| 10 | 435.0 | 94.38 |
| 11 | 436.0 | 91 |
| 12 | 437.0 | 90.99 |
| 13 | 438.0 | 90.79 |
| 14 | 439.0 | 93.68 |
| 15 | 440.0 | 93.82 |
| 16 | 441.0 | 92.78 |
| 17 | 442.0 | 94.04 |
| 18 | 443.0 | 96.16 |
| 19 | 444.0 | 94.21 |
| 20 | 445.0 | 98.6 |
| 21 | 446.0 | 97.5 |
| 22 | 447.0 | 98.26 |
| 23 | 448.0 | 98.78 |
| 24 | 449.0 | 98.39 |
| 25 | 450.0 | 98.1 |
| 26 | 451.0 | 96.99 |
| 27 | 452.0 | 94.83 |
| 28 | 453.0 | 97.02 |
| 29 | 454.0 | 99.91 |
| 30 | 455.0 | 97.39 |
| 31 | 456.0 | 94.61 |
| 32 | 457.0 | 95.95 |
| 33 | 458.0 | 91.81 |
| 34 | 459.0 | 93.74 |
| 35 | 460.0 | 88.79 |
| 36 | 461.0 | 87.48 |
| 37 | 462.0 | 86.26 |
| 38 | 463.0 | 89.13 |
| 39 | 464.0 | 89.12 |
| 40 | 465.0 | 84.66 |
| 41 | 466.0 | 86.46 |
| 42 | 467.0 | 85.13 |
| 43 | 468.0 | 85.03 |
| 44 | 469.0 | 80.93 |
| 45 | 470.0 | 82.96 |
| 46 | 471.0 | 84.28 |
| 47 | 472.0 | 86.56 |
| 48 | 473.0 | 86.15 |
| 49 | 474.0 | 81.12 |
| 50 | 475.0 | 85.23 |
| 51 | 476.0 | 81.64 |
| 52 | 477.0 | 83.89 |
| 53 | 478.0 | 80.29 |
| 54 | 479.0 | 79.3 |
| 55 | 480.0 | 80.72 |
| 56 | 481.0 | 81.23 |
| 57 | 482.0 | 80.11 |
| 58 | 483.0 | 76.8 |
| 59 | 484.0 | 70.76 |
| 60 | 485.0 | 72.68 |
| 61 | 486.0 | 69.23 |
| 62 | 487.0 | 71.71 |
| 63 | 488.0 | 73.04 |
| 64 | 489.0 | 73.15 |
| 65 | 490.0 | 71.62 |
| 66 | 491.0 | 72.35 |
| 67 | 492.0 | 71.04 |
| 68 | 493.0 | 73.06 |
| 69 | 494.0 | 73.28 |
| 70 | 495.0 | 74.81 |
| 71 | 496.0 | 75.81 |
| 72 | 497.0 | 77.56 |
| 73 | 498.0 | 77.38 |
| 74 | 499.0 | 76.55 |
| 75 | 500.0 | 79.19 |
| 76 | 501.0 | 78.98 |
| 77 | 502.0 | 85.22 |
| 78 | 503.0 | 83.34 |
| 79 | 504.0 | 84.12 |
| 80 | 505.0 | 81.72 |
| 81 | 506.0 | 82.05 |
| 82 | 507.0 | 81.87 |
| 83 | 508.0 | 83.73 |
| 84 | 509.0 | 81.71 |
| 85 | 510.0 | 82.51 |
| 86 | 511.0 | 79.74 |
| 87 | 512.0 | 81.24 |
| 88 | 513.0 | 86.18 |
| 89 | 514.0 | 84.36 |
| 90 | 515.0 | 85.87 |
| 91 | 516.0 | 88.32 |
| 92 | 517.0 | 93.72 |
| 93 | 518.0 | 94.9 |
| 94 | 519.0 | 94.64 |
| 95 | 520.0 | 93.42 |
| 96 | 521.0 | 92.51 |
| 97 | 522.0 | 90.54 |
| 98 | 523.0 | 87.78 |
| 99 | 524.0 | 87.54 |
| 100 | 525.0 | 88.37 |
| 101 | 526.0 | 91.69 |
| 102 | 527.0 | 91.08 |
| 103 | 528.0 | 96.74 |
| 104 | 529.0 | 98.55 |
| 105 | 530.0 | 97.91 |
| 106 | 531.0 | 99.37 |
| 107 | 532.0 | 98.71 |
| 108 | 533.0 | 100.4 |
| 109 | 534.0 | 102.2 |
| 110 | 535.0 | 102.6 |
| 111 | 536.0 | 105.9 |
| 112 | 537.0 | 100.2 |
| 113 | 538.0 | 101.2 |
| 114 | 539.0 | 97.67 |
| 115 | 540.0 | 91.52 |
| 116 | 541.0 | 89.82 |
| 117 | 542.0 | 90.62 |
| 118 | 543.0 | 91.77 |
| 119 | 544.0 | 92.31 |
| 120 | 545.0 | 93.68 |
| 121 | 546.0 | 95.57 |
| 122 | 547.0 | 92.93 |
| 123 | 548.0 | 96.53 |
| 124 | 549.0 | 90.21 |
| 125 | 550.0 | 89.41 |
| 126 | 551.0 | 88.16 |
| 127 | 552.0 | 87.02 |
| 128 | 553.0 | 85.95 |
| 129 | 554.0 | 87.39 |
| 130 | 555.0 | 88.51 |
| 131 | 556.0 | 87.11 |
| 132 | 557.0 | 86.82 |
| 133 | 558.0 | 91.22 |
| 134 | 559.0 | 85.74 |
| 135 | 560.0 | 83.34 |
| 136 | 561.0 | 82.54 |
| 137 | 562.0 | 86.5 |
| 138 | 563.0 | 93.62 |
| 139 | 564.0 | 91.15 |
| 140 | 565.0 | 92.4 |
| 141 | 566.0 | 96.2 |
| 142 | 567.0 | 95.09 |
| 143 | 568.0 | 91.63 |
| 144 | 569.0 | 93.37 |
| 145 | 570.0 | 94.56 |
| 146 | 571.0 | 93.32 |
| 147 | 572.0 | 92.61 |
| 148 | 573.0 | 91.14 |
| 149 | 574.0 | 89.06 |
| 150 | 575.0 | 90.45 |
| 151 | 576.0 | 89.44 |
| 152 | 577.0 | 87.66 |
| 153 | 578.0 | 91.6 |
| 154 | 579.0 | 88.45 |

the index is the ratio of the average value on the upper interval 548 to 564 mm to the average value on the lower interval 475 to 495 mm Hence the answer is 1.16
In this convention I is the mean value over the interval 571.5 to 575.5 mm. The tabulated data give 90.8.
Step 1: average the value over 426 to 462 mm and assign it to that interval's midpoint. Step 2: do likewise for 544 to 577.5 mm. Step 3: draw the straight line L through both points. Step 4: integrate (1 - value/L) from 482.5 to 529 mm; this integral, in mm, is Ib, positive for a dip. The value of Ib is 5.4 mm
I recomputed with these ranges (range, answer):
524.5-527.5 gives 90.4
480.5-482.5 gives 80.7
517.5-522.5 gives 93.2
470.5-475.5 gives 84.7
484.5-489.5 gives 72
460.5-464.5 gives 88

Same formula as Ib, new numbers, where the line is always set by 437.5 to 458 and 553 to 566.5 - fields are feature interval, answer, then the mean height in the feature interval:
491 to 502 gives 1.98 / 76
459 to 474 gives 1.38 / 86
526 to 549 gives -1.64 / 96.4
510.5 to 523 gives 0.36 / 88.7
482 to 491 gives 1.99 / 72.8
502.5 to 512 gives 1.01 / 82.3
